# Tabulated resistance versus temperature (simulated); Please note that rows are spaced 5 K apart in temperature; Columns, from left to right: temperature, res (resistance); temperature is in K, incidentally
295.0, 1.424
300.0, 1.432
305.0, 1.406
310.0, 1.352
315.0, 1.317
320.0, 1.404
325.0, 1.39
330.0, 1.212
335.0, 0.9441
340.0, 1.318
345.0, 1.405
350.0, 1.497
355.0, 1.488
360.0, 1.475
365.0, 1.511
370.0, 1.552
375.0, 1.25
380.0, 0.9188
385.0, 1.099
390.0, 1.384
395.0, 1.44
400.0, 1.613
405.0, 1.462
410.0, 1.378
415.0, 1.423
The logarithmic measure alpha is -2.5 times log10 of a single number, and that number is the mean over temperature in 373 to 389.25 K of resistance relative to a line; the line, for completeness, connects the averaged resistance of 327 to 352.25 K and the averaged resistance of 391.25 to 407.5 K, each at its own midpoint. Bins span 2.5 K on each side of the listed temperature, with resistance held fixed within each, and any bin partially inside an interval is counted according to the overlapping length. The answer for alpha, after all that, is 0.268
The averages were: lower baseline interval 1.28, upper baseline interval 1.5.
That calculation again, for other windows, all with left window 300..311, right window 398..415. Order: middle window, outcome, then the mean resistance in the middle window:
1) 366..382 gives 0.14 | 1.28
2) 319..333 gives 0.08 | 1.31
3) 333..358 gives 0.07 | 1.34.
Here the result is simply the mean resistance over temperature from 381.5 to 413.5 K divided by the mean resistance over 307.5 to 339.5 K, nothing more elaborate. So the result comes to 1.1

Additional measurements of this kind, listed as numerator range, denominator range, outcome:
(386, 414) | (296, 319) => 1.04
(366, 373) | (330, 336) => 1.44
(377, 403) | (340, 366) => 0.89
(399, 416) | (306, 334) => 1.11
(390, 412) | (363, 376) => 1.01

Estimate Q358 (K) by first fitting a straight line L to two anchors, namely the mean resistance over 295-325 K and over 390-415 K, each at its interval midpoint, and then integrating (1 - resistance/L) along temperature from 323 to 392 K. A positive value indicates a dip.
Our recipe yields 5.19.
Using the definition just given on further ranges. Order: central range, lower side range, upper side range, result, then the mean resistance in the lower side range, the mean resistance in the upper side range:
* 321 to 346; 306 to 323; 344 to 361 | 2.9 K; 1.36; 1.47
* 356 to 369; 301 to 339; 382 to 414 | -1.5 K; 1.3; 1.39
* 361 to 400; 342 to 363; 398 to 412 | 3.7 K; 1.46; 1.48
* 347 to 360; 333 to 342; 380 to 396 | -3.6 K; 1.13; 1.23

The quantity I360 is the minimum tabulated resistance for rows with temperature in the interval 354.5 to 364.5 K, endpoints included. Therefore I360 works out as 1.475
